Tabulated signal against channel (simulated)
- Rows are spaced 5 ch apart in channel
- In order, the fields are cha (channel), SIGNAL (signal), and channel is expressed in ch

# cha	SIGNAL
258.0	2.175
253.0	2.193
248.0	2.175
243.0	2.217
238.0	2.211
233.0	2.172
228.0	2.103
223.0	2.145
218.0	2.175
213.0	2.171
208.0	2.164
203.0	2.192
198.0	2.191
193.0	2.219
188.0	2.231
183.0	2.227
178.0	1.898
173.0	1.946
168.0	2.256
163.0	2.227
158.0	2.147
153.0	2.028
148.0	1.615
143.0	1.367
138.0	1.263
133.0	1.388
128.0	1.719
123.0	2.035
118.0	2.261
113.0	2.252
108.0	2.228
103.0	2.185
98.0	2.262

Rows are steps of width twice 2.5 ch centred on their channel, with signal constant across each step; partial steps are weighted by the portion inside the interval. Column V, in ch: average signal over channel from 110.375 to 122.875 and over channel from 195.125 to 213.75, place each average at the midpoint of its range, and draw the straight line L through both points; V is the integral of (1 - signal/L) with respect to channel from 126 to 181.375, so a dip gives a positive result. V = 9.74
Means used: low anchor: 2.21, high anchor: 2.18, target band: 1.81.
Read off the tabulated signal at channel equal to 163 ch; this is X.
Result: 2.227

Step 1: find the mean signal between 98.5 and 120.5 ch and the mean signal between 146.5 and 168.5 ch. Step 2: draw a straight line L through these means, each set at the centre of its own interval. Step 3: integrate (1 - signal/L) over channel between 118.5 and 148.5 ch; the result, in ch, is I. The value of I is 7.6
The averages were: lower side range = 2.23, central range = 1.61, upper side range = 2.06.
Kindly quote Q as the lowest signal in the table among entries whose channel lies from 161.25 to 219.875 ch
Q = 1.898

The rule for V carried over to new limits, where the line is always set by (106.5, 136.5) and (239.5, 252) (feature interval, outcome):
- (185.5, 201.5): -0.9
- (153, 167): -1.0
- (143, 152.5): 1.7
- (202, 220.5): -0.4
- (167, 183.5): 0.1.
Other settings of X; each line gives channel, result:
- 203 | 2.192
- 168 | 2.256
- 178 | 1.898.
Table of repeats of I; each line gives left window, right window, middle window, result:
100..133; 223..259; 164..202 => -0.4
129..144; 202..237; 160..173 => -4.1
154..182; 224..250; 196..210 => -0.3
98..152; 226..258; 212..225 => -0.3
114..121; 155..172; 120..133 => 2.5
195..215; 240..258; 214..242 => 0.3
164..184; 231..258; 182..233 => -1.1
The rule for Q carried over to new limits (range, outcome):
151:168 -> 2.028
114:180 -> 1.263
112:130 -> 1.719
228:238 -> 2.103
